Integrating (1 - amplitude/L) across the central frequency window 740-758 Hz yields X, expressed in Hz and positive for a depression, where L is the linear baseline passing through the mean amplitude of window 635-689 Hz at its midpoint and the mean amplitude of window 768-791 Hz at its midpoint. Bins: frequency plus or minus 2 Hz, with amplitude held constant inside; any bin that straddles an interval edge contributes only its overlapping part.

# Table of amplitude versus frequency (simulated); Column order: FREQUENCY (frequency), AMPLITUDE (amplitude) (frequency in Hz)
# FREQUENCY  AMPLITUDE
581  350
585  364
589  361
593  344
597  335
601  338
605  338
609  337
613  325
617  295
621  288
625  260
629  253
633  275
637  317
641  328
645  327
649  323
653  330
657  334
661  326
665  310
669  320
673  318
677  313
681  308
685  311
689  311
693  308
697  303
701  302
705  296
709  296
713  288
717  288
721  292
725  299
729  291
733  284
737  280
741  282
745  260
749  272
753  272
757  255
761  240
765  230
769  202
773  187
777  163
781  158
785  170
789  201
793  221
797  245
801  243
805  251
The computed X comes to -4.4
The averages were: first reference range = 320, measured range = 268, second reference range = 179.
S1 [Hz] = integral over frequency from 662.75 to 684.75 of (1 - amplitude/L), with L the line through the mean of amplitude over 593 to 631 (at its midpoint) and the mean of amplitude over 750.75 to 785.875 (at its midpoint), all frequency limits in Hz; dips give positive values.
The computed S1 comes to -3.5 Hz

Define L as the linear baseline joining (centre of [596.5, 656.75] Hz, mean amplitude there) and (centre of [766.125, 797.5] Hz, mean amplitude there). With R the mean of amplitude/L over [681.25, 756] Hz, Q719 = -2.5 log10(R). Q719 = -0.21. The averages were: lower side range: 311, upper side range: 192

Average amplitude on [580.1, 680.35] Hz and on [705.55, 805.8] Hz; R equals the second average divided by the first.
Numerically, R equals 0.8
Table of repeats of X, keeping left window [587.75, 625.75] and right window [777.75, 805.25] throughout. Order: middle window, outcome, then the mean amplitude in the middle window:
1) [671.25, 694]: -2.9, 312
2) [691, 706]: -2.1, 303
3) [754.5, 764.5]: -0.8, 246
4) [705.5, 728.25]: -3.4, 293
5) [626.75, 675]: -2.9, 313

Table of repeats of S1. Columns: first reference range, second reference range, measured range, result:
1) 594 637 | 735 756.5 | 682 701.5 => -1.5 Hz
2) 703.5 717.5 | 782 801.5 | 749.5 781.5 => 2.7 Hz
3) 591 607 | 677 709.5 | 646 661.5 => -0.4 Hz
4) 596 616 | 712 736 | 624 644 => 2.0 Hz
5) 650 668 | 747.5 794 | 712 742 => -3.7 Hz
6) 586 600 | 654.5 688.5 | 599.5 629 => 2.8 Hz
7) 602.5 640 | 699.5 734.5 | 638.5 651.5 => -1.2 Hz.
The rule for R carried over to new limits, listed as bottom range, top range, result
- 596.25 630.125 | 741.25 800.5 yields 0.72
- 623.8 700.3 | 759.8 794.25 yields 0.63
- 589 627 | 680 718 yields 0.94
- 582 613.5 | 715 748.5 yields 0.83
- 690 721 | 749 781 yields 0.74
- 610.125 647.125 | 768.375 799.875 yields 0.65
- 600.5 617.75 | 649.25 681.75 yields 0.98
